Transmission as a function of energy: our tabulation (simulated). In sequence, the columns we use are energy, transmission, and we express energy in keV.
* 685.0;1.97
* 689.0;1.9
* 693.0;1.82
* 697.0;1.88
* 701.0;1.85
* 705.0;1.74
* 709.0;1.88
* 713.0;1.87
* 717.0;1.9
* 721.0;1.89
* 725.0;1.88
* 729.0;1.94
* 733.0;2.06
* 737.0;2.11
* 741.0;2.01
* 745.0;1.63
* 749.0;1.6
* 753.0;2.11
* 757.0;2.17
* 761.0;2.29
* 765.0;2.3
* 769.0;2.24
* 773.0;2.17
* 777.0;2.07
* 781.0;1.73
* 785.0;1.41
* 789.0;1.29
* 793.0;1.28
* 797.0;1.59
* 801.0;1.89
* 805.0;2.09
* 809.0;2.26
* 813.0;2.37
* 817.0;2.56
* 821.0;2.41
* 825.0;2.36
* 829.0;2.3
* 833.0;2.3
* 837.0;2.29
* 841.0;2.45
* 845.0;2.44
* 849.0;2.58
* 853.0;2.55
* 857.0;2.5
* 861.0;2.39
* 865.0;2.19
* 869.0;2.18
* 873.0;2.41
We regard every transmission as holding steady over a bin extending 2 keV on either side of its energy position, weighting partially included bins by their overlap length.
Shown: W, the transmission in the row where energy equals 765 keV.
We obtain 2.3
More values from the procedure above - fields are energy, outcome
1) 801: 1.89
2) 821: 2.41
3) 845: 2.44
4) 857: 2.5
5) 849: 2.58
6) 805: 2.09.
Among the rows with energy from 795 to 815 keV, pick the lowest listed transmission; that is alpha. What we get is 1.59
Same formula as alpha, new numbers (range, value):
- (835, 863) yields 2.29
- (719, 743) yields 1.88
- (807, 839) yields 2.26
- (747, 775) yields 1.6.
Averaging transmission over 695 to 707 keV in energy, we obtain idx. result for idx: 1.82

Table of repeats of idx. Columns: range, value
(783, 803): 1.49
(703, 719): 1.85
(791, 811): 1.82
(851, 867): 2.41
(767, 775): 2.21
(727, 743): 2.03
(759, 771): 2.28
